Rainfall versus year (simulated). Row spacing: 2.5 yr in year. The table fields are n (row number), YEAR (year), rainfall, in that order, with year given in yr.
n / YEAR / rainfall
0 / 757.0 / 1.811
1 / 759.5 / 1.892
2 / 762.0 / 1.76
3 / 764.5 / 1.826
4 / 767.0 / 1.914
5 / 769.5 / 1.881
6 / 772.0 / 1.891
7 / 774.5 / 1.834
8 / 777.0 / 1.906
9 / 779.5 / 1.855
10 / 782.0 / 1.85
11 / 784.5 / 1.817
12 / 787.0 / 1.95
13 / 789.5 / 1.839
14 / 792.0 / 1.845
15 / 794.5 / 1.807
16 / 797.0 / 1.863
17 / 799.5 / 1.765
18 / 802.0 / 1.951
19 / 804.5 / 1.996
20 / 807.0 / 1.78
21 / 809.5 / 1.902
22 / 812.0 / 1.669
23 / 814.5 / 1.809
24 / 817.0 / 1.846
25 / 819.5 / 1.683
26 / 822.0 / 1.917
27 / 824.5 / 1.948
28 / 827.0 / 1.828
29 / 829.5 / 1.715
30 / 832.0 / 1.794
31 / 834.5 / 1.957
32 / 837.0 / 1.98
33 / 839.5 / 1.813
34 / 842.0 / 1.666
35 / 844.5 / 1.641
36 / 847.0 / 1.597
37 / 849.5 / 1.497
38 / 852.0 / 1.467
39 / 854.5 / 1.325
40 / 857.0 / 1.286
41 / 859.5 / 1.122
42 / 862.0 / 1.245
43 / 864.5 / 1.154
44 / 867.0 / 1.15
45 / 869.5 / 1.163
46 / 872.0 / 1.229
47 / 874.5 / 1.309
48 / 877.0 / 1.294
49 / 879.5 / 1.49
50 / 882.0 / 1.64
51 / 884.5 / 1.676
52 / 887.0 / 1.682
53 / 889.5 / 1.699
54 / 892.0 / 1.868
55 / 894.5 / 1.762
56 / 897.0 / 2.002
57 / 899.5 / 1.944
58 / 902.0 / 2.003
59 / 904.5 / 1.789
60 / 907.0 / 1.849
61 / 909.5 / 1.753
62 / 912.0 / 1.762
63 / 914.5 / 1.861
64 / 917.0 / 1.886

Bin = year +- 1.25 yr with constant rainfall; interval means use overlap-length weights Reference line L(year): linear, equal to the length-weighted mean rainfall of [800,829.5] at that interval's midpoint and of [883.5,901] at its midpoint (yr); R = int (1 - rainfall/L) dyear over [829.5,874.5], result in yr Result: 8.59 yr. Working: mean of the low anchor 1.84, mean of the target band 1.48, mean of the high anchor 1.81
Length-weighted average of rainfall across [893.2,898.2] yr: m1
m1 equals 1.88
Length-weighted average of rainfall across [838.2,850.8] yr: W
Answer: 1.64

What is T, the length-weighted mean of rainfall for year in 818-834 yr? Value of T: 1.82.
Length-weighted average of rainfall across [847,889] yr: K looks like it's 1.37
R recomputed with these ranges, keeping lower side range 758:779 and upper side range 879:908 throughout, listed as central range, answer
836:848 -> 0.5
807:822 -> 0.4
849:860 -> 2.8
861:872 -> 3.8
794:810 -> -0.2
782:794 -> 0.0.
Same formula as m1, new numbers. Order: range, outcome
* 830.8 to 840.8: 1.89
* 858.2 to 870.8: 1.17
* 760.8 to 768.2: 1.83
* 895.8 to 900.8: 1.97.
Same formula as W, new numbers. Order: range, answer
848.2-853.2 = 1.48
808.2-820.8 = 1.78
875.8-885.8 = 1.53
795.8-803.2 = 1.86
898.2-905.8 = 1.91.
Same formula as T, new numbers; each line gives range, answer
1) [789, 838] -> 1.84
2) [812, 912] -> 1.63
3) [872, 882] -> 1.38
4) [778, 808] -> 1.86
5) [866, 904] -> 1.6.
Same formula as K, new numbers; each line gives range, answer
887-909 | 1.85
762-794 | 1.86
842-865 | 1.39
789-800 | 1.83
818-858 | 1.7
